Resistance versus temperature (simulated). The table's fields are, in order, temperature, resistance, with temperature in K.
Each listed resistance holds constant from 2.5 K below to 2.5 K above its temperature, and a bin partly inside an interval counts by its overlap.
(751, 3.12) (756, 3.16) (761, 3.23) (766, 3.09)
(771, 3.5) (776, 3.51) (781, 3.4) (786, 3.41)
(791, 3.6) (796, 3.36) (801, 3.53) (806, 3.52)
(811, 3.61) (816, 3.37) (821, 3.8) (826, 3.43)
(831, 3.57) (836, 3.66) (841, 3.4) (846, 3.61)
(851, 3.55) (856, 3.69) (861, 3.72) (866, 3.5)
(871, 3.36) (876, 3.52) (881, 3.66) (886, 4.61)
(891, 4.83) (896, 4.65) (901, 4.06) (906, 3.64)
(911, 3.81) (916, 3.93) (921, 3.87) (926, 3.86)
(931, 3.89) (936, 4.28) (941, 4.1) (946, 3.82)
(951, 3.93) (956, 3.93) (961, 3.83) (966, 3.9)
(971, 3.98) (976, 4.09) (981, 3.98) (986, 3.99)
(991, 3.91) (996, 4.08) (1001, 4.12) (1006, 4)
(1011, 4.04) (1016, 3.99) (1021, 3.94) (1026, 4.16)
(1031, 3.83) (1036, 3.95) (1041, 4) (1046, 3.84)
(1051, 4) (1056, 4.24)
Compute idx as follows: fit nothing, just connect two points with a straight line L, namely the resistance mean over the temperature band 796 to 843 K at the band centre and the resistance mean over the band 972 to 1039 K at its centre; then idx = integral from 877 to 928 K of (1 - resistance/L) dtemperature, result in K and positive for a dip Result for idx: -4.6 K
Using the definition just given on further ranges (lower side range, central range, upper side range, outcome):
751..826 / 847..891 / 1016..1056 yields -1.90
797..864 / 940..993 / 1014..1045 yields -1.43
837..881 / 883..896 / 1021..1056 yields -3.72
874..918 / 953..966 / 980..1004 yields 0.50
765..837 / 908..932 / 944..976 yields -0.36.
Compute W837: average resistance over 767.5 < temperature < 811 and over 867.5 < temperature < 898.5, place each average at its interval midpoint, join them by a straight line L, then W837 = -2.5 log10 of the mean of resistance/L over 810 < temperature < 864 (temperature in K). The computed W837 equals 0.06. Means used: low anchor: 3.48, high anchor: 4.09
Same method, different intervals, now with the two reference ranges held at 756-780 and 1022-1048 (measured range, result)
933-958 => -0.075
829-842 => -0.024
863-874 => 0.035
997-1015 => -0.044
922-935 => -0.062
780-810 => -0.031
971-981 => -0.061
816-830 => -0.036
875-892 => -0.156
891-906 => -0.188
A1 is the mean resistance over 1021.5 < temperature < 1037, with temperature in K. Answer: 3.98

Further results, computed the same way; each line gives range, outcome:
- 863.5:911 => 3.97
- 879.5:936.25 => 4.09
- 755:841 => 3.46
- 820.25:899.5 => 3.79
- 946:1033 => 3.98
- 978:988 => 3.99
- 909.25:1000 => 3.96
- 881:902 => 4.47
